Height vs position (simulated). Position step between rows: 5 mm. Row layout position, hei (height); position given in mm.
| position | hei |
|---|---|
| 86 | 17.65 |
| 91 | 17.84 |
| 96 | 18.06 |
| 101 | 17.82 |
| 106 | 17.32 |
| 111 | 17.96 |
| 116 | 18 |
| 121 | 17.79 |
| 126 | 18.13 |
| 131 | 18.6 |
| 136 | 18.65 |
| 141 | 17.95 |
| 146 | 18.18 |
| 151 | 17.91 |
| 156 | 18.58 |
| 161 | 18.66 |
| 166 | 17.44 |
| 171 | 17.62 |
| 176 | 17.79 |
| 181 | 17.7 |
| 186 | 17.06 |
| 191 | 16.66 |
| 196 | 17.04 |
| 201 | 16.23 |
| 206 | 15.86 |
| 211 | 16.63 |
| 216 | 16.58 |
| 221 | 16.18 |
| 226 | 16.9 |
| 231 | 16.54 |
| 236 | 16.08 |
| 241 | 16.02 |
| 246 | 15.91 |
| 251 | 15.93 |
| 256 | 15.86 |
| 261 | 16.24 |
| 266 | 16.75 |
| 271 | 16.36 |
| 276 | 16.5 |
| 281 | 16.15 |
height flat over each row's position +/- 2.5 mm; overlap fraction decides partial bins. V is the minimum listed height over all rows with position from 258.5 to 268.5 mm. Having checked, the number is 16.24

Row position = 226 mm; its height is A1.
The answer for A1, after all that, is 16.9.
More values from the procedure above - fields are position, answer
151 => 17.91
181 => 17.7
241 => 16.02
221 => 16.18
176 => 17.79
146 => 18.18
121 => 17.79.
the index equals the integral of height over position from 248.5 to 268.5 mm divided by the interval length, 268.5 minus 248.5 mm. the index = 16.2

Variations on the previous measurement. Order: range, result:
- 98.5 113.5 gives 17.7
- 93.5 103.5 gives 17.9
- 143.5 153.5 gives 18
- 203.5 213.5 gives 16.2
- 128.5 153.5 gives 18.3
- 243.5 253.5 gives 15.9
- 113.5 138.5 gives 18.2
